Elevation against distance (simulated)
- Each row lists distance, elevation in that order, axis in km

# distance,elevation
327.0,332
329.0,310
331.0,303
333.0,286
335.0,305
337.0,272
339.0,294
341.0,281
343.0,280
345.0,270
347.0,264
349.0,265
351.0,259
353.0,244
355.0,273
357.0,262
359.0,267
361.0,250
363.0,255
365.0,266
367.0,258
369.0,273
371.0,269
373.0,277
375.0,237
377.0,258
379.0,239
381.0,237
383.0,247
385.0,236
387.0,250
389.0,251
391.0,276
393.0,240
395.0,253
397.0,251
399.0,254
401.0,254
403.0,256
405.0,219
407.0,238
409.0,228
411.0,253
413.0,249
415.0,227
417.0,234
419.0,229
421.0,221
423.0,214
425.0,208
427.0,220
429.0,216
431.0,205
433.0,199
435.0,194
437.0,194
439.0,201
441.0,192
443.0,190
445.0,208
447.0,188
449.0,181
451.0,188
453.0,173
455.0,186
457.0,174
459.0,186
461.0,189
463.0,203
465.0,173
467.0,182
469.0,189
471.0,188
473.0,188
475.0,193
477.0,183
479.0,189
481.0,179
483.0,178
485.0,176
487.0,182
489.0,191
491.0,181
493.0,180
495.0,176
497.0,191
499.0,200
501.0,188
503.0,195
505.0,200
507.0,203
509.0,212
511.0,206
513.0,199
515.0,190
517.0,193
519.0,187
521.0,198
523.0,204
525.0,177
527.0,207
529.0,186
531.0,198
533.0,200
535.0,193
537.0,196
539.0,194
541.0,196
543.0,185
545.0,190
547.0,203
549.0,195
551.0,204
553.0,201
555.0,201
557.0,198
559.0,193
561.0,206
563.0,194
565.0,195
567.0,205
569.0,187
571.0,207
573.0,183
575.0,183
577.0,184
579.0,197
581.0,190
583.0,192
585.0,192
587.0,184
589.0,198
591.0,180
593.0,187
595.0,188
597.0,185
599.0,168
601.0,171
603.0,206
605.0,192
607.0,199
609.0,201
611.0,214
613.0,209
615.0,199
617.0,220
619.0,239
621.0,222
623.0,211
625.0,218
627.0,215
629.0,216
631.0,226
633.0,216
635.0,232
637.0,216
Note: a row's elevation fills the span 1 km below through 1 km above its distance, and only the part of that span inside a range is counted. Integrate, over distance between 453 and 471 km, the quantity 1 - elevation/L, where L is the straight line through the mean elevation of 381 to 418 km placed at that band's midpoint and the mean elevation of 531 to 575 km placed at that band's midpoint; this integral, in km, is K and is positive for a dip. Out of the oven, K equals 3.2 km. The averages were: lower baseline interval 245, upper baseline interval 196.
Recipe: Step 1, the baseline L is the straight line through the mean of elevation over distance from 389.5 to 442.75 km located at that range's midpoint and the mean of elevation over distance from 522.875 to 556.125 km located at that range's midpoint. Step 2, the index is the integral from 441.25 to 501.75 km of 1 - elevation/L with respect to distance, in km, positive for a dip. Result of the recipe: 7.76 km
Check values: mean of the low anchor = 228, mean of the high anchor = 196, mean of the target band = 186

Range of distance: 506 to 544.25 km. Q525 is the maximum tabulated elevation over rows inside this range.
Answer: 212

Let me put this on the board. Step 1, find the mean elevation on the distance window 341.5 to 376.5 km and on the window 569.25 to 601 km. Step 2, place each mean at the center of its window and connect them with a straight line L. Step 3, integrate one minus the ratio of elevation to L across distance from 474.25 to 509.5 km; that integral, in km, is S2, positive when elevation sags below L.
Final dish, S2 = 4.8 km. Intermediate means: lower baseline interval 263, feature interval 188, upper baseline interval 187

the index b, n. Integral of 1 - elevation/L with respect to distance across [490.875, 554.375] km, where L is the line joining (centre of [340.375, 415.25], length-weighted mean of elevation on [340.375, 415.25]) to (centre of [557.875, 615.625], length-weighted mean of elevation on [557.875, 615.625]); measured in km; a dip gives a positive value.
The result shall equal 5.0 km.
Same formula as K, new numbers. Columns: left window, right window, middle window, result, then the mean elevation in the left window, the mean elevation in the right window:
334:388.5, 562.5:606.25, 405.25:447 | 4.5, 262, 189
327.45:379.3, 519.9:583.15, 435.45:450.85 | 2.8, 271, 195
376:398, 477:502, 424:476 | 4.1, 249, 184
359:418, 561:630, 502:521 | 1.8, 250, 198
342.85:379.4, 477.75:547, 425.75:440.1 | 1.5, 261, 192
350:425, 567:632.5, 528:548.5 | 1.8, 248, 199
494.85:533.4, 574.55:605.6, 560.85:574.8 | -0.4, 196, 187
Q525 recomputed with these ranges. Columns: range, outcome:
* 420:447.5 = 221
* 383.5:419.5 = 276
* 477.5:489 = 191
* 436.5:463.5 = 208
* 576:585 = 197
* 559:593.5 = 207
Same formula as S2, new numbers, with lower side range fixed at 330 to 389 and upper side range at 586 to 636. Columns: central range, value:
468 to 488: 4.36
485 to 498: 2.78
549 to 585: 3.24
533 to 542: 1.07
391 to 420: 1.20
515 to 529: 1.98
